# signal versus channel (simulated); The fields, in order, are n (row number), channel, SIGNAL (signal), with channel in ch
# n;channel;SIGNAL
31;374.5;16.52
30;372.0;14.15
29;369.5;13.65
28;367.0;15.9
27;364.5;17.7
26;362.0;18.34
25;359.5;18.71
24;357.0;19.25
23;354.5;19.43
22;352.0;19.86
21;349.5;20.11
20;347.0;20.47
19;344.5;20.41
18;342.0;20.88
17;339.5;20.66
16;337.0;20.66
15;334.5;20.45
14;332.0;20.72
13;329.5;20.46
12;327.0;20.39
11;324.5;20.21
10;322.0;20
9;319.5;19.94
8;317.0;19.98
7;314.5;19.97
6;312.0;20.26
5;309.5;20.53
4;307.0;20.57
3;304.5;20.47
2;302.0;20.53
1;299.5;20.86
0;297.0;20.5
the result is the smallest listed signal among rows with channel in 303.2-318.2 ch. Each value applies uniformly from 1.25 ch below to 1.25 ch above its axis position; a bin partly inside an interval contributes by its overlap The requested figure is 19.97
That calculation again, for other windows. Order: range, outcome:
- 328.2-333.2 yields 20.46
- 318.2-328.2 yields 19.94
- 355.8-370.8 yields 13.65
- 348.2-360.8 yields 18.71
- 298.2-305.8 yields 20.47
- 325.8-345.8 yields 20.39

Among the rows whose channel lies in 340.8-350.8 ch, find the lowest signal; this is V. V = 20.11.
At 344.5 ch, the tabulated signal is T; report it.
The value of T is 20.41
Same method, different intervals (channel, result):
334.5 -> 20.45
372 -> 14.15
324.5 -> 20.21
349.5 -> 20.11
